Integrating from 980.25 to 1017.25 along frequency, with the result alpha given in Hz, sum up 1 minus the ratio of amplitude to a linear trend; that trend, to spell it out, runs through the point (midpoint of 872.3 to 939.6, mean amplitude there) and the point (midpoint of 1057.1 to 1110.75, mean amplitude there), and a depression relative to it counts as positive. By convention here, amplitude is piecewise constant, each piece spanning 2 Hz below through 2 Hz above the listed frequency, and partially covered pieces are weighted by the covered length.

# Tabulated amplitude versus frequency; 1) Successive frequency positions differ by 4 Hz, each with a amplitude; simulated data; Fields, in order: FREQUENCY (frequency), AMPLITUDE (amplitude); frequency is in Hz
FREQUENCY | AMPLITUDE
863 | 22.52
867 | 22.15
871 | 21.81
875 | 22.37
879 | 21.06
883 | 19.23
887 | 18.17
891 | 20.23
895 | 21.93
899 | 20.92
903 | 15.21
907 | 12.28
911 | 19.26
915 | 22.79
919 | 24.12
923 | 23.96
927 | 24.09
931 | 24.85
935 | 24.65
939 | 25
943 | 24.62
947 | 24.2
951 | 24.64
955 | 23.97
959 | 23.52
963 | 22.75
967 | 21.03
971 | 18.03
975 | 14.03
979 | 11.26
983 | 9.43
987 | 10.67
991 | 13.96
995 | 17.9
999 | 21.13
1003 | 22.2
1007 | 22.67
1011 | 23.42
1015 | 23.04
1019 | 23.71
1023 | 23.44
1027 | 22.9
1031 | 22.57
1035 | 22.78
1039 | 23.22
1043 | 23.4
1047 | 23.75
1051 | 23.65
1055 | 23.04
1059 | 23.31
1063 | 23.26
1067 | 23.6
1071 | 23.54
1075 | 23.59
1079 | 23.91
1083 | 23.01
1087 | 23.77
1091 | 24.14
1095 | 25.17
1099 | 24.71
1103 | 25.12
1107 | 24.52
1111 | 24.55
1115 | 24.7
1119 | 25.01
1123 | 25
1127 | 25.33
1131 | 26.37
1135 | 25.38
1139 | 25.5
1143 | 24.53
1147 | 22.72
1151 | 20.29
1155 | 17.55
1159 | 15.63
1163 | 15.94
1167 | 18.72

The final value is 7.3 Hz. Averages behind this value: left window 21.1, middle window 18.2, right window 24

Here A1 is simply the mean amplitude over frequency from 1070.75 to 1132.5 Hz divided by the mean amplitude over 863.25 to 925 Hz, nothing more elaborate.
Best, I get 1.2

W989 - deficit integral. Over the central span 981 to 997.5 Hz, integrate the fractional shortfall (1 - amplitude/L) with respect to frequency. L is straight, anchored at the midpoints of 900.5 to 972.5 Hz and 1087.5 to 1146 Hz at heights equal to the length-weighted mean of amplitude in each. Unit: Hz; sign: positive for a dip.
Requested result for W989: 7.0 Hz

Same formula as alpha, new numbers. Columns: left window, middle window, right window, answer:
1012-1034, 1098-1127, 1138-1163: -4.9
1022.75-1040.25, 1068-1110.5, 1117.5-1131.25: 0.5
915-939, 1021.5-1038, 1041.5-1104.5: 0.7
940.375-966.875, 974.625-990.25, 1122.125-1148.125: 8.3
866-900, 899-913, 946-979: 3.0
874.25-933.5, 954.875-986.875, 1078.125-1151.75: 6.8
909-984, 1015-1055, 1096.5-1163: -1.5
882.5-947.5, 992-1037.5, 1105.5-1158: 0.8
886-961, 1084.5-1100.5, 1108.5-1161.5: -1.0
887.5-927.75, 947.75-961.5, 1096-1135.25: -1.7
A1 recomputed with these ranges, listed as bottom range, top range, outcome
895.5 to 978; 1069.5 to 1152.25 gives 1.13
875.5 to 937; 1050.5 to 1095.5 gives 1.13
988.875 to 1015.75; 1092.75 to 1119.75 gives 1.21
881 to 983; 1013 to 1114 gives 1.14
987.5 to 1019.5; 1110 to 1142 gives 1.24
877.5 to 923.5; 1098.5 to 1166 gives 1.16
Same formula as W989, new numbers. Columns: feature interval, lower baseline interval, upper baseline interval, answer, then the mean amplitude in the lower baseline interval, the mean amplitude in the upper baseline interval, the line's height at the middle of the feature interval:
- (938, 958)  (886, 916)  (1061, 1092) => -4.4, 18.7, 23.6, 20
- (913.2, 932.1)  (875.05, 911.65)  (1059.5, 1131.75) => -4.1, 18.9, 24.3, 19.7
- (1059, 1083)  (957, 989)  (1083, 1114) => -0.9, 16.3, 24.5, 22.7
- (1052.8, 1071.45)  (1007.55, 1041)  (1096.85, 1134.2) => 0.5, 23.1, 25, 23.9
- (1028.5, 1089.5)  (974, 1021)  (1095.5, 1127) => -5.0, 17.9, 24.9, 21.6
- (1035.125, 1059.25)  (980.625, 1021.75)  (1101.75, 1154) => -2.9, 18.8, 24.4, 20.9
